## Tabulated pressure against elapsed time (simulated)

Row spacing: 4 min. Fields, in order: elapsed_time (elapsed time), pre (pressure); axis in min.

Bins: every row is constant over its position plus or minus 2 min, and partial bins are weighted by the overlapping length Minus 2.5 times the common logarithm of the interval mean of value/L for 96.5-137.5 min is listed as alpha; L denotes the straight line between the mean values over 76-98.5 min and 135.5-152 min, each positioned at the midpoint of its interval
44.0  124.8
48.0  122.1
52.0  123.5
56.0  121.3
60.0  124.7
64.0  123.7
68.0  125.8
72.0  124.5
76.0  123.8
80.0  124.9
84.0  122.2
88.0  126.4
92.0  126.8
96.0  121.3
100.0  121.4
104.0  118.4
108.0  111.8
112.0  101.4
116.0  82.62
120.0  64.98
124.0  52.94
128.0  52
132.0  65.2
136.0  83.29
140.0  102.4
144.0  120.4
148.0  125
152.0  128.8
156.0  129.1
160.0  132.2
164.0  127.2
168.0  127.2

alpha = 0.34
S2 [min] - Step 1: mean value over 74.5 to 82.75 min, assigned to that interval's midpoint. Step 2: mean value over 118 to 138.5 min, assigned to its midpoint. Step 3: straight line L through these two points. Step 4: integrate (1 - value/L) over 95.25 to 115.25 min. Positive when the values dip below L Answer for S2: -4.36 min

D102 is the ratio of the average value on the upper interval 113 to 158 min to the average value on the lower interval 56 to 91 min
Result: 0.74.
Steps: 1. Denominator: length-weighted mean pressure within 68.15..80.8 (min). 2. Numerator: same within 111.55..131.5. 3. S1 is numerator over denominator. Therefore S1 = 0.5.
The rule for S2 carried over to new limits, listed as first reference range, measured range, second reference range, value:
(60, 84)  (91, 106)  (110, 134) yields -4.1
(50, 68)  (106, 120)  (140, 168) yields 3.5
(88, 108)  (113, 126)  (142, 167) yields 5.7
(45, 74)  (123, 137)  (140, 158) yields 6.9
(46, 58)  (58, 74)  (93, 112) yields -0.5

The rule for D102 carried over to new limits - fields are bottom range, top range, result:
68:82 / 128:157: 0.83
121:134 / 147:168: 2.24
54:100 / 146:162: 1.04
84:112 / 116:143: 0.61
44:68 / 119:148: 0.66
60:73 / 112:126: 0.58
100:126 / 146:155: 1.39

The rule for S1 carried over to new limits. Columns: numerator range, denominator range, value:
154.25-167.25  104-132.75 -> 1.63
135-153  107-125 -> 1.36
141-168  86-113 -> 1.06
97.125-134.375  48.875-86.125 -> 0.70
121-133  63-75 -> 0.45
